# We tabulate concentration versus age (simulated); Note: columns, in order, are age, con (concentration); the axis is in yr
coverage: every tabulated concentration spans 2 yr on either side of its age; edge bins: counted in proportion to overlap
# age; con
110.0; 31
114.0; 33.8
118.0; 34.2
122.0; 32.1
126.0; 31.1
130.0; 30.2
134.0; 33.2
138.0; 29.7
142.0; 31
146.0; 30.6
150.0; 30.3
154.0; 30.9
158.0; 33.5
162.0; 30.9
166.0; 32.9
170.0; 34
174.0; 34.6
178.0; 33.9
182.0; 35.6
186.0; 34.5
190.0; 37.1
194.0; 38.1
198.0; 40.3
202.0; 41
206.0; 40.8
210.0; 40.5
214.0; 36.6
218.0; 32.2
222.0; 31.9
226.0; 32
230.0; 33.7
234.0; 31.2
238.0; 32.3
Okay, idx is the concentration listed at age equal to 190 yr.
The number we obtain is 37.1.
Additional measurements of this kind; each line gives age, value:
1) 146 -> 30.6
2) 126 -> 31.1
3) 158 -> 33.5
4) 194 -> 38.1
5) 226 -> 32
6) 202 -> 41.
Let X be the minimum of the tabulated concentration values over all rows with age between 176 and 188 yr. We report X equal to 33.9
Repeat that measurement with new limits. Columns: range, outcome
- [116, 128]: 31.1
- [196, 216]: 36.6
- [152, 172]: 30.9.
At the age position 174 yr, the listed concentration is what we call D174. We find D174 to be 34.6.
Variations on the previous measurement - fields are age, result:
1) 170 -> 34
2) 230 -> 33.7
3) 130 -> 30.2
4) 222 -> 31.9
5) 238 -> 32.3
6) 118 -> 34.2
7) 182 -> 35.6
